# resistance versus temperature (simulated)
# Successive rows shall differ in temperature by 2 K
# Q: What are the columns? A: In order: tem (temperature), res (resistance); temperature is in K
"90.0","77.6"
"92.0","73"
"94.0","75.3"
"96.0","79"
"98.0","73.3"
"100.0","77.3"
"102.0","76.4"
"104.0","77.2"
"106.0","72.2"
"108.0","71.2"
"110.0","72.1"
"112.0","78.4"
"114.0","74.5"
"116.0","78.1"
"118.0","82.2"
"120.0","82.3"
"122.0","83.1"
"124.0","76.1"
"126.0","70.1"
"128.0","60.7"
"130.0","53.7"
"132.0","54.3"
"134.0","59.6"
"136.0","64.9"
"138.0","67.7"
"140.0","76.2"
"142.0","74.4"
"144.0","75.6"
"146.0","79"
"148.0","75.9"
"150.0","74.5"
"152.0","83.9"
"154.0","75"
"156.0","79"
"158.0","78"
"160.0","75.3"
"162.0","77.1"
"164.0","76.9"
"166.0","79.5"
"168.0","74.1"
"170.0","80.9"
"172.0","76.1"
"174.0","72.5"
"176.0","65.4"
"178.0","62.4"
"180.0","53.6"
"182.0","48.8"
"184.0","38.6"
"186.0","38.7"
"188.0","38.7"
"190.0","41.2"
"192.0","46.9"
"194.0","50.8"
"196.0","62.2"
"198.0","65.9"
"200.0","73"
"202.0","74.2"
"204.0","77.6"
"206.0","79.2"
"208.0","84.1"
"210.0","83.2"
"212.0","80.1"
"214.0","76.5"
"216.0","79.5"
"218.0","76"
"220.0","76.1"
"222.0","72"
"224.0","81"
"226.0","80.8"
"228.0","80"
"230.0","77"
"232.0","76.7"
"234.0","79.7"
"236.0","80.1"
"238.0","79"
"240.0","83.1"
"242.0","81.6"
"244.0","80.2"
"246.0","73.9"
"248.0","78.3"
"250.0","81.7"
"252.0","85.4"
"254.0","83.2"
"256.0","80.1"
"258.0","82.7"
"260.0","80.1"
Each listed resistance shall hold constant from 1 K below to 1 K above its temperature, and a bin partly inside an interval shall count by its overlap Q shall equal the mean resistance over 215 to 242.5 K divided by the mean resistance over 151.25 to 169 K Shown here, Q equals 1.0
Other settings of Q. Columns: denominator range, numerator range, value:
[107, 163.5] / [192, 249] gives 1.04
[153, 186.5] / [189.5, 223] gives 1.04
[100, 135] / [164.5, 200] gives 0.82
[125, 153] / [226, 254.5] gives 1.15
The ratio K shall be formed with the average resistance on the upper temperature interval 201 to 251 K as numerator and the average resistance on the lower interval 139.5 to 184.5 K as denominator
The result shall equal 1.09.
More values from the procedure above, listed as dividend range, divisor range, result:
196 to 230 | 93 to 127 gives 1.01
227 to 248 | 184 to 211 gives 1.28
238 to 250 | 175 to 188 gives 1.58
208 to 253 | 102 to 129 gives 1.05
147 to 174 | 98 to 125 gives 1.00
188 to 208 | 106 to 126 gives 0.82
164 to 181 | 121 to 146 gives 1.04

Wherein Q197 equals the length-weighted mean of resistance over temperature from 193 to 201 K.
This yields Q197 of 63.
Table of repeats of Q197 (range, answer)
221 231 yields 78.2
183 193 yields 40.8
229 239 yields 78.5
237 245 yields 81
